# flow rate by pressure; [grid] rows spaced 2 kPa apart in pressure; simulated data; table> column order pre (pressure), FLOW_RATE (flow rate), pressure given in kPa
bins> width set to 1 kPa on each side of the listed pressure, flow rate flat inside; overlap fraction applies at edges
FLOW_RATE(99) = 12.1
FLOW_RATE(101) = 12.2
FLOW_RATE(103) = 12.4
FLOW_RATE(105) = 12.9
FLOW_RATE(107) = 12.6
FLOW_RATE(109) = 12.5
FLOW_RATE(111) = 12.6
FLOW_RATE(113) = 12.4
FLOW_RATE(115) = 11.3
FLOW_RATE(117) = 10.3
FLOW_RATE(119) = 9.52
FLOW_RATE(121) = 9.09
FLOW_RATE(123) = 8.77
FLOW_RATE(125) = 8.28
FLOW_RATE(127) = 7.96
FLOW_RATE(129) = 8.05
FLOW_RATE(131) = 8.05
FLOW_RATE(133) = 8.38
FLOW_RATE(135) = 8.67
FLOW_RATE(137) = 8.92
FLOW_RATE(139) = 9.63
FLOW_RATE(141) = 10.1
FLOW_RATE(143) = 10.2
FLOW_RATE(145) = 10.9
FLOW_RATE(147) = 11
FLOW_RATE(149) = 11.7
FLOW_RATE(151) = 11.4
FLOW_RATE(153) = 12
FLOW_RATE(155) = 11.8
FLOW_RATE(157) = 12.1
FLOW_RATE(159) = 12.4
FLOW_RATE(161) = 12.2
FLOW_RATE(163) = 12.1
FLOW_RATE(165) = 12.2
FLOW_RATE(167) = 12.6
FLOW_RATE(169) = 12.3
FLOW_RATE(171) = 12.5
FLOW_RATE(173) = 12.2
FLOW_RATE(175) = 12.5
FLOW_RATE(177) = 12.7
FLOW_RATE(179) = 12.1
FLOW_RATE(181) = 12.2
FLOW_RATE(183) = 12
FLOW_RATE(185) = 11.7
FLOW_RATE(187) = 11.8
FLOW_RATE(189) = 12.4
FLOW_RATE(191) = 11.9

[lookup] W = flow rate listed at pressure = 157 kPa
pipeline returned 12.1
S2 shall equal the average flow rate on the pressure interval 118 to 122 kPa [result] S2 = 9.3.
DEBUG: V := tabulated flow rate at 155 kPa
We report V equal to 11.8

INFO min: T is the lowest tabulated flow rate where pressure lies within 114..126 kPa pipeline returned 8.28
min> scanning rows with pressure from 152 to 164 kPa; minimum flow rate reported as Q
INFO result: 11.8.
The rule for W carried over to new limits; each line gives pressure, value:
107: 12.6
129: 8.05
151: 11.4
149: 11.7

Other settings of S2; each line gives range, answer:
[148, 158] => 11.8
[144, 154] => 11.4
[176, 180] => 12.4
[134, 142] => 9.33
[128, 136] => 8.29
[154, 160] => 12.1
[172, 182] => 12.3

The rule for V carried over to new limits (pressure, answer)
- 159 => 12.4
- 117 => 10.3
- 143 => 10.2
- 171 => 12.5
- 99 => 12.1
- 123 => 8.77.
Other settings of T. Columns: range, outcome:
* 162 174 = 12.1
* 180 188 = 11.7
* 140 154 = 10.1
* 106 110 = 12.5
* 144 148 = 10.9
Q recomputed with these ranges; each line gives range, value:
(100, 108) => 12.2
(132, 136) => 8.38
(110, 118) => 10.3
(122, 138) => 7.96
